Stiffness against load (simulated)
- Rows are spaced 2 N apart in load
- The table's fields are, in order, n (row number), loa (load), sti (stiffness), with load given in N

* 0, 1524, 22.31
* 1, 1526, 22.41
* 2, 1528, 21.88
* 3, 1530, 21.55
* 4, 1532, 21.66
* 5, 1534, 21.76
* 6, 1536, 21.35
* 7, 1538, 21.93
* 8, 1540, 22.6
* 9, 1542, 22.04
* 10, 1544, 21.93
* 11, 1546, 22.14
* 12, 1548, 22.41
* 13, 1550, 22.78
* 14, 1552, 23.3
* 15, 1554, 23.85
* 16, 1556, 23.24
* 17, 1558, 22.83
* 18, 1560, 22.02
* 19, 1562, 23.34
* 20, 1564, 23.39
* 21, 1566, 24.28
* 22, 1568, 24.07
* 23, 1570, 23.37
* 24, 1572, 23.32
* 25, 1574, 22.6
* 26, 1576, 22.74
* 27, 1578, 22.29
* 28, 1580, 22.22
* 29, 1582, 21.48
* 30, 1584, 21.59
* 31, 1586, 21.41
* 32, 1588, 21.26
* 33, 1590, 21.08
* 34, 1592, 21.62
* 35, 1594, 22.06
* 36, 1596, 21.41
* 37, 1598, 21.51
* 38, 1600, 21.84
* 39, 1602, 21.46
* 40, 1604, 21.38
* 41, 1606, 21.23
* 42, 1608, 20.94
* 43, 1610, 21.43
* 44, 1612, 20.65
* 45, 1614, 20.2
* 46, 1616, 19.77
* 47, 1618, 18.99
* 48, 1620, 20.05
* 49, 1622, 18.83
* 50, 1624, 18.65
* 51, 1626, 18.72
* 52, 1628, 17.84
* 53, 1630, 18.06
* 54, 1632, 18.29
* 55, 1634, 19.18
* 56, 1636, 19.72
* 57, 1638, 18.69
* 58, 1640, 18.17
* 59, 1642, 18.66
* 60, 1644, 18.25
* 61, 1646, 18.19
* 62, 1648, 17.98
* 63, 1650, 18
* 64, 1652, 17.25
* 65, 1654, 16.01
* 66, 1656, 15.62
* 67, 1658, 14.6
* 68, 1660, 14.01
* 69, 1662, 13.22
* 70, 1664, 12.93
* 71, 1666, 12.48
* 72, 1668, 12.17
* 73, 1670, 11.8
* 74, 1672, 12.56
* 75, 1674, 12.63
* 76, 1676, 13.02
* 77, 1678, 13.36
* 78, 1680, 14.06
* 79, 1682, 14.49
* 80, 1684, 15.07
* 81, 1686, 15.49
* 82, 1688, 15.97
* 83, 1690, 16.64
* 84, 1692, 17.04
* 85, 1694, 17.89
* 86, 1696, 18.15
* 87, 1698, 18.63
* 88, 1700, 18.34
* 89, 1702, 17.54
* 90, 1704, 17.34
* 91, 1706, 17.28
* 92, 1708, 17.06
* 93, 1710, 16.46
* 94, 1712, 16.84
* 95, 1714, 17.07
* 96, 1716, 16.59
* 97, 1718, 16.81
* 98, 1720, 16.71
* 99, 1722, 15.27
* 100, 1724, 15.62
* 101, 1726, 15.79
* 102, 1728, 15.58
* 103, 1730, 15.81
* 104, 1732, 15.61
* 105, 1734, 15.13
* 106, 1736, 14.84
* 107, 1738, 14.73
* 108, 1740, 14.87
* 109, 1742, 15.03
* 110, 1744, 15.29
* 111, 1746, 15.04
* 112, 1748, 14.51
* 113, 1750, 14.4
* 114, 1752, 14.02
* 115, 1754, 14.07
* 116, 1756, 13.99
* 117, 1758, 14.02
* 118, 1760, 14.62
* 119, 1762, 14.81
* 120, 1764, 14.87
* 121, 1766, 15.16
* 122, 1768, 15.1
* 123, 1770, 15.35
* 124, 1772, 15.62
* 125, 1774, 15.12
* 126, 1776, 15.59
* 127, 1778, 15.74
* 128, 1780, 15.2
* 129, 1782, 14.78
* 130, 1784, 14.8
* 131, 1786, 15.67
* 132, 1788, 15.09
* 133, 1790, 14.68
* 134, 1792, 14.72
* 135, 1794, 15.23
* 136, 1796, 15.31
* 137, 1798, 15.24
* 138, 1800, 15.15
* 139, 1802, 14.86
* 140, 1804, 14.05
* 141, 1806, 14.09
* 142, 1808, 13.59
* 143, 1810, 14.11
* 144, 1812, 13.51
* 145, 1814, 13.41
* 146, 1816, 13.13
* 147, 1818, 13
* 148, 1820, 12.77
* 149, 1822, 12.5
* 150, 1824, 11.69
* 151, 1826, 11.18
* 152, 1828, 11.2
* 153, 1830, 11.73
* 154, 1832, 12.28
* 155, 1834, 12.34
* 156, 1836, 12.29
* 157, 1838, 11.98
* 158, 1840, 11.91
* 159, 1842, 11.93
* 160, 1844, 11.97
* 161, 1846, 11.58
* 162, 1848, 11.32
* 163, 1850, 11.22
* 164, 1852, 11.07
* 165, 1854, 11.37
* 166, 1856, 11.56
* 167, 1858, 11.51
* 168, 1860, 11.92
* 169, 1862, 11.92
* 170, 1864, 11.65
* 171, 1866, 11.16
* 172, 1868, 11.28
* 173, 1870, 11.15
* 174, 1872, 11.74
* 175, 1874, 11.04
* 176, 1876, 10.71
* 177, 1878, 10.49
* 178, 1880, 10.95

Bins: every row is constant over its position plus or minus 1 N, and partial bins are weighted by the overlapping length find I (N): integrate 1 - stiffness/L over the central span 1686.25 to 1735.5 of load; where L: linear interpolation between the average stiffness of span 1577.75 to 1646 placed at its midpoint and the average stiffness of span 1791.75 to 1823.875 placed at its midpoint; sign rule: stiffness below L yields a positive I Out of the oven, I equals 1.1 N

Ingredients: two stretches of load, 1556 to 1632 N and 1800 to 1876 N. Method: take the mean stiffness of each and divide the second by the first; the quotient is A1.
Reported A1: 0.6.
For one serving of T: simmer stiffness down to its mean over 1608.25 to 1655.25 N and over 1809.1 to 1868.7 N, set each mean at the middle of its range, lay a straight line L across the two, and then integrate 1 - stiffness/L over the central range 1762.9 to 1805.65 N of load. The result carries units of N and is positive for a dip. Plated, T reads -4.03 N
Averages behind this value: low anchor 18.8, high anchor 12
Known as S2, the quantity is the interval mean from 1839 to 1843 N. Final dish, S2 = 11.9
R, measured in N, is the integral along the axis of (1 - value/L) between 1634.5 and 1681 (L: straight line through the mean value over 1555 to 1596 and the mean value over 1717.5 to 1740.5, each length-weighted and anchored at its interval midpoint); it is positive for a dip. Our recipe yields 8.48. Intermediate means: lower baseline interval 22.5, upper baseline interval 15.6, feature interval 15.4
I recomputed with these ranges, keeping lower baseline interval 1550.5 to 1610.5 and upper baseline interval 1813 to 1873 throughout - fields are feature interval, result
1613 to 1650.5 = 2.8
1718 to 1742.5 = 1.3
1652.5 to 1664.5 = 2.9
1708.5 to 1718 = 0.1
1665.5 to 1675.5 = 3.4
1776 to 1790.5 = -1.0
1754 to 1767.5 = 0.5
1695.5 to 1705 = -0.2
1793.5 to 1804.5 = -1.1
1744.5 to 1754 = 0.7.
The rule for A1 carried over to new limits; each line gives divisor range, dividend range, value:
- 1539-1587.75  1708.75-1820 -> 0.66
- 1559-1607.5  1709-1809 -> 0.68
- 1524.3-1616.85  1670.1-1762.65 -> 0.70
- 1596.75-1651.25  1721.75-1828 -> 0.75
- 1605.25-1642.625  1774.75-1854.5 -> 0.69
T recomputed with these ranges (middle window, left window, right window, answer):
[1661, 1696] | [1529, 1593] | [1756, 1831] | 7.6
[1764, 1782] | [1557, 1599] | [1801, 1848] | -0.8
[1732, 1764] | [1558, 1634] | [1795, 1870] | 1.9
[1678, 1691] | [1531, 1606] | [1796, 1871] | 2.0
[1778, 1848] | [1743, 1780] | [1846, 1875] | -1.8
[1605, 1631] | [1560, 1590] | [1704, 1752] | 1.3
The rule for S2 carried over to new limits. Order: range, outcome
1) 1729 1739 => 15.2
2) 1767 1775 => 15.3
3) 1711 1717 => 16.8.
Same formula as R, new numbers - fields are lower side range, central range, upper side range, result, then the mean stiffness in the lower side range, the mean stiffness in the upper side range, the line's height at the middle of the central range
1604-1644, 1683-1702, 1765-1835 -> 0.3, 19.4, 14.1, 17.3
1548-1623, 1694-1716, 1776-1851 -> 0.0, 21.9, 13.4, 17.4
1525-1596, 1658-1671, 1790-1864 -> 4.0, 22.4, 12.8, 18.6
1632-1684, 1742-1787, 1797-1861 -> -4.1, 15.5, 12.5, 13.7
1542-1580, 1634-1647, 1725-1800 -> 0.8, 22.9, 15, 19.8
